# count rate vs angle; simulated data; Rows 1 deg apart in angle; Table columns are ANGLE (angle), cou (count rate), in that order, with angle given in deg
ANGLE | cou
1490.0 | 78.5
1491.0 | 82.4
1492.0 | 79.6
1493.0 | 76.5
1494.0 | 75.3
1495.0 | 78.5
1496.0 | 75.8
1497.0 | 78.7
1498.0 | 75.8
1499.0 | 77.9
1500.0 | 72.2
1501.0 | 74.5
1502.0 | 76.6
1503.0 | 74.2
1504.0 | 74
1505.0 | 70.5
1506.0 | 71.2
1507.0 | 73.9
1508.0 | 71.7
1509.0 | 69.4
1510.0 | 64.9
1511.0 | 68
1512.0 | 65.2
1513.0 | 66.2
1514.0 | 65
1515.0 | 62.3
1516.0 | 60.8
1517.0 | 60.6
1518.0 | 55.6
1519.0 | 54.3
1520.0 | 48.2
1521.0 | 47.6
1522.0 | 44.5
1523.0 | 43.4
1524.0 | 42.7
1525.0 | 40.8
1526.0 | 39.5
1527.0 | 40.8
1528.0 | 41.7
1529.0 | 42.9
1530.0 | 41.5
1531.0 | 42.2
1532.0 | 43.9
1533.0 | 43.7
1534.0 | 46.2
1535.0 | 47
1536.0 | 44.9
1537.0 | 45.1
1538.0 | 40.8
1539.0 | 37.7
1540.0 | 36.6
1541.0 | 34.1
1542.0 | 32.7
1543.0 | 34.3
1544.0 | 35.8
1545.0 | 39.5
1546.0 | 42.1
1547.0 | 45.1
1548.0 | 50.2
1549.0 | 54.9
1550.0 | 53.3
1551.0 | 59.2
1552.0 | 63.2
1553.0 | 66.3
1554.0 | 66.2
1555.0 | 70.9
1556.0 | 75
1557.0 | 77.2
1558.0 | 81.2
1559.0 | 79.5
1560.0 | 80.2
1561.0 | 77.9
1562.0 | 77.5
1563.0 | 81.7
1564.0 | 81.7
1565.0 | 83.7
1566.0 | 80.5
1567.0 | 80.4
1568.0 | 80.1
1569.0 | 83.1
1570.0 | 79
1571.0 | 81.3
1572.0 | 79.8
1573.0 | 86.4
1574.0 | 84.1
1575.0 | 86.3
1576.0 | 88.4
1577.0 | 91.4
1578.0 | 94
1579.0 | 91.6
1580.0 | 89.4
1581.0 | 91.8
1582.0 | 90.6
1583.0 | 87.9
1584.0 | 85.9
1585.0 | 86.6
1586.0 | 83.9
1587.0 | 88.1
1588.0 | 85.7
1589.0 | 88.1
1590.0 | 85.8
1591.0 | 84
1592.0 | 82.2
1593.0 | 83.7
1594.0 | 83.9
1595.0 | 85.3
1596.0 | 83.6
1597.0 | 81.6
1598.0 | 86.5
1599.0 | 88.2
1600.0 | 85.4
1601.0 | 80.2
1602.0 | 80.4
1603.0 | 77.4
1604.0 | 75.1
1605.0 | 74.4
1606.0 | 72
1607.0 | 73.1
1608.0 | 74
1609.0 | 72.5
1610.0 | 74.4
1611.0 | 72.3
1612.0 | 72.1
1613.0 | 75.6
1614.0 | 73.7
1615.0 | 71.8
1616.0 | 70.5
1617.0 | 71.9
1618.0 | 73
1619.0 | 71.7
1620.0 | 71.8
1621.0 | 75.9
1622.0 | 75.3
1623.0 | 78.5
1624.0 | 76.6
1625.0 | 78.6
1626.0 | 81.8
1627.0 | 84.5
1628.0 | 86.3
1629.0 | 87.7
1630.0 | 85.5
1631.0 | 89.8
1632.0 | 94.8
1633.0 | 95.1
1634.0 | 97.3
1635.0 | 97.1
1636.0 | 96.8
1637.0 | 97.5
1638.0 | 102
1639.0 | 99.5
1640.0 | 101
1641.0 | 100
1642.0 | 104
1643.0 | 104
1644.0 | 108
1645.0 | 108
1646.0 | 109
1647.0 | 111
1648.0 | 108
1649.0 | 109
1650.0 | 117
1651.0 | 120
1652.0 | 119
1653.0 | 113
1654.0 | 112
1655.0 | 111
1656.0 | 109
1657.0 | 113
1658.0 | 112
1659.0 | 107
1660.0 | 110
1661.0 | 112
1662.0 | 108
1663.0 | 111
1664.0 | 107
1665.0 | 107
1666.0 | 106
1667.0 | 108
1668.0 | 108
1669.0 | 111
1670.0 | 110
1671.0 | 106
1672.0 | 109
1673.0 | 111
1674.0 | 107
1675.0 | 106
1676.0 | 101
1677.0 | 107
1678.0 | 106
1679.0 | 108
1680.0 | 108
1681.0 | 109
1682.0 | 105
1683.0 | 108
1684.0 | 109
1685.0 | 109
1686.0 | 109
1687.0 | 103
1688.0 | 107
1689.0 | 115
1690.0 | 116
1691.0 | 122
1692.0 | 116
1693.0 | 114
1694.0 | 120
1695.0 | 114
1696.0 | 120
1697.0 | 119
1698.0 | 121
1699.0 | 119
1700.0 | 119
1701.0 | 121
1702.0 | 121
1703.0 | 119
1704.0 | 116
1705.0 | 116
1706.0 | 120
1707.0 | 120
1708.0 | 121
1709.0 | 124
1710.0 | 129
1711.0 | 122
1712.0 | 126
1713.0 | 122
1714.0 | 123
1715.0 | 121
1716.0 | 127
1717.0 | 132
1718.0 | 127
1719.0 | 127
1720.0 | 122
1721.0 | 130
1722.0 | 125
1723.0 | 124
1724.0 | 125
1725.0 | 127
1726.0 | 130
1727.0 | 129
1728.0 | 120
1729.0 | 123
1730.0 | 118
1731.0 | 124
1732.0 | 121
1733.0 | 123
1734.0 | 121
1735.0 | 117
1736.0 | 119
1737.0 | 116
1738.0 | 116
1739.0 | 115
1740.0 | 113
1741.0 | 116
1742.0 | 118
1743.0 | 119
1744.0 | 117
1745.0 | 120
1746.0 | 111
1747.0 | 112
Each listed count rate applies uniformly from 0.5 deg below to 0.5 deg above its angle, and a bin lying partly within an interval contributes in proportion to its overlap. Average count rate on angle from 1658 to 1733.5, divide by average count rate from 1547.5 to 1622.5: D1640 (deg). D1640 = 1.5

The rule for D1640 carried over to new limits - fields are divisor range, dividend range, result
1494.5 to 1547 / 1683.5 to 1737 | 2.19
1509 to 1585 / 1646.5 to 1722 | 1.82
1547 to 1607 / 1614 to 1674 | 1.24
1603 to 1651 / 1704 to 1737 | 1.41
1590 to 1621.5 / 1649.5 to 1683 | 1.41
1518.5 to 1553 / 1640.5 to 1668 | 2.47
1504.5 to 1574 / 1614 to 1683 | 1.68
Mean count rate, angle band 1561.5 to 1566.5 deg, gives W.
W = 81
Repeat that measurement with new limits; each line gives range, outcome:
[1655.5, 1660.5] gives 110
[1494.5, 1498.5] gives 77.2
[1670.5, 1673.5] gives 109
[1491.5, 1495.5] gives 77.5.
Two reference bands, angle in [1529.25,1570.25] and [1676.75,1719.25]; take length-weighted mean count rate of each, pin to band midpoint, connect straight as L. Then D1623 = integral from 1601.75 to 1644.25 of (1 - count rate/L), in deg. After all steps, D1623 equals 2.1 deg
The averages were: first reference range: 58.7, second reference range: 117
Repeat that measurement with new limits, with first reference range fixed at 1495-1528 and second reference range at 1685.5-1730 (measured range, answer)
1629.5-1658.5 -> -0.8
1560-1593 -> -1.2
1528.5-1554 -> 9.4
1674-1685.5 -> 0.6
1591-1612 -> 2.3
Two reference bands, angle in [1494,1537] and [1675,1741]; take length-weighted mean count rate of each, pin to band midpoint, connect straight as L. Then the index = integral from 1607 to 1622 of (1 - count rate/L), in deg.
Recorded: 2.8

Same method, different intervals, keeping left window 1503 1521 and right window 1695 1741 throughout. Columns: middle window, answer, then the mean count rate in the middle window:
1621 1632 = 1.6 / 82.7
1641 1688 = -0.9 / 109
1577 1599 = -0.3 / 86.8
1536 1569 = 6.7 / 60.9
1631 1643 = 0.1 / 98.5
